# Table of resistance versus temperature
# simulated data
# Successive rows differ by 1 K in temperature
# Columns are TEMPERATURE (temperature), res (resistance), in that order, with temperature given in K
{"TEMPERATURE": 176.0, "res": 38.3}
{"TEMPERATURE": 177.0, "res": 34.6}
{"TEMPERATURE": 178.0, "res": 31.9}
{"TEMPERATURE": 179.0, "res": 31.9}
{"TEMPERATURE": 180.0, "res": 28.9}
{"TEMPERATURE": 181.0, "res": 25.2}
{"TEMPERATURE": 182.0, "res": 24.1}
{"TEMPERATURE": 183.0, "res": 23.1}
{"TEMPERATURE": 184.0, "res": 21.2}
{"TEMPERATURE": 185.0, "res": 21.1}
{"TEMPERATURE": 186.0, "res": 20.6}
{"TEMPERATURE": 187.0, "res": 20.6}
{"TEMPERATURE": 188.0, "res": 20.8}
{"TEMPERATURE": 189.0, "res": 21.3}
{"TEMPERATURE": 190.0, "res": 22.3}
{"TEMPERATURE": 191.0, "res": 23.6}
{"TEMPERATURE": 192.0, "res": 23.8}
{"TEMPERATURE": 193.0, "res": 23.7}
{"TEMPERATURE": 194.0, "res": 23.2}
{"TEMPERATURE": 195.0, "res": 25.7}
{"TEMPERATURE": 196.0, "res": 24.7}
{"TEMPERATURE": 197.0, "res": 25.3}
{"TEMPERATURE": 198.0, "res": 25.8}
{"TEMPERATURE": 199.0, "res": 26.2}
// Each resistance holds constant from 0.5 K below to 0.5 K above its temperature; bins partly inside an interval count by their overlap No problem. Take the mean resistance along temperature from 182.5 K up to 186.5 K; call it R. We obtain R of 21.5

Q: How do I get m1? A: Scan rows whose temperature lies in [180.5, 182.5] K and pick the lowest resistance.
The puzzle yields 24.1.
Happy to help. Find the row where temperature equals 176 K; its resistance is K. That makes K 38.3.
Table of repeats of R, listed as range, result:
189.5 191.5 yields 23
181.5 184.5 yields 22.8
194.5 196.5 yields 25.2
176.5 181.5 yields 30.5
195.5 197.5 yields 25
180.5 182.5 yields 24.6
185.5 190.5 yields 21.1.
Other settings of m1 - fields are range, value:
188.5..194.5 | 21.3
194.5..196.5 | 24.7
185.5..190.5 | 20.6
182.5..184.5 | 21.2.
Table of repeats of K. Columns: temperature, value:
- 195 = 25.7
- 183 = 23.1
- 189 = 21.3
